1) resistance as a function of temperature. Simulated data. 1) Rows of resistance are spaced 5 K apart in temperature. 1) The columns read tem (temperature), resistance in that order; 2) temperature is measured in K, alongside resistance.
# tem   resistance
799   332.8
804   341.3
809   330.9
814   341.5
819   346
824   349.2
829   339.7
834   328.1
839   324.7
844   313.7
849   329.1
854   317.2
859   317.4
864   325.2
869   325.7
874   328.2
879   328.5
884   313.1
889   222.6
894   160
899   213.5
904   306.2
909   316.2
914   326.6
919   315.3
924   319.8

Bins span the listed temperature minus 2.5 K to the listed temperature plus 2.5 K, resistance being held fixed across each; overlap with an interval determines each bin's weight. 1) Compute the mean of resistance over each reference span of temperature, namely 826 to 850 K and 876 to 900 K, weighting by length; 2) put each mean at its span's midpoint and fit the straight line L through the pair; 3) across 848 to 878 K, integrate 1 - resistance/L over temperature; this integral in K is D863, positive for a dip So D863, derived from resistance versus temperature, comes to -3.7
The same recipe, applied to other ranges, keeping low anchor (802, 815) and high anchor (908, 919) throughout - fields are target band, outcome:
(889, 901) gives 4.84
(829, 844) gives 0.29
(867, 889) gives 0.95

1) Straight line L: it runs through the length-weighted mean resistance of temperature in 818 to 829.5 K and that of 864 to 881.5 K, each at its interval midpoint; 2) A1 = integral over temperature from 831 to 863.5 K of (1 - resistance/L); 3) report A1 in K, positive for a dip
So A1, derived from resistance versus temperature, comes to 1.41 K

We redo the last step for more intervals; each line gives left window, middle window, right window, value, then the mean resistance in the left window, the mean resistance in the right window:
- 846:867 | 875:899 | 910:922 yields 4.86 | 322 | 320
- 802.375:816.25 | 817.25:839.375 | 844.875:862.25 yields -0.54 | 338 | 321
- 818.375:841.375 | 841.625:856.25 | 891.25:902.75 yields -1.09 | 337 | 201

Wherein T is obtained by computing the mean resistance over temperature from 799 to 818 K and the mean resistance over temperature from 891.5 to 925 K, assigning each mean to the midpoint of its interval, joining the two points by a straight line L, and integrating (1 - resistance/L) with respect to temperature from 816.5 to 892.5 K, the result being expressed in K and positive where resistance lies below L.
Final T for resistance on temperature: -1.95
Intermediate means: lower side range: 338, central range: 318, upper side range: 278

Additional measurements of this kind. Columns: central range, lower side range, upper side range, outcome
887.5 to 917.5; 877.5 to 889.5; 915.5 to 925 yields 4.64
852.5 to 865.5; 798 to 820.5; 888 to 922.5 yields -0.74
